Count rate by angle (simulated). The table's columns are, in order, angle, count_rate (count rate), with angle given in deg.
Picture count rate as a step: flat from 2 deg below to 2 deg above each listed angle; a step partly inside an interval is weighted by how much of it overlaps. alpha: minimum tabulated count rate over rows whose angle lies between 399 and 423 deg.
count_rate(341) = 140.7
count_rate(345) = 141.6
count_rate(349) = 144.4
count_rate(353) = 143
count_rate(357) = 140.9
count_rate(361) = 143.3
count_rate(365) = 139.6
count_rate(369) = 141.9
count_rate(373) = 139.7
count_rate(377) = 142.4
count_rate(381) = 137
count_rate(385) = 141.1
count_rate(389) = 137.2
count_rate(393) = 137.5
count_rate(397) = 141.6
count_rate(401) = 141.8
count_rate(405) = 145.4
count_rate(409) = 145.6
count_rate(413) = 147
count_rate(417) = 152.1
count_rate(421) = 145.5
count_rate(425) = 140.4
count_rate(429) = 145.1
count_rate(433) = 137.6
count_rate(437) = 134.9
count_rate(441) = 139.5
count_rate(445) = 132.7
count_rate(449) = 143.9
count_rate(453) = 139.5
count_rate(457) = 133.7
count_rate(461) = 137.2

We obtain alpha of 141.8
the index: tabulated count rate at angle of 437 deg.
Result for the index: 134.9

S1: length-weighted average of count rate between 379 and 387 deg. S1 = 139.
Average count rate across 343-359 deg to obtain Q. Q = 142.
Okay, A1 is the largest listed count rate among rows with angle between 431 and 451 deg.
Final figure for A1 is 143.9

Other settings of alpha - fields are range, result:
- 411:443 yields 134.9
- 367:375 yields 139.7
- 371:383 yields 137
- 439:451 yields 132.7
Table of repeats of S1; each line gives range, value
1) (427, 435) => 141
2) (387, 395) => 137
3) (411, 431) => 146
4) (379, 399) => 139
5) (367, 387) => 140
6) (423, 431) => 143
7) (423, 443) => 140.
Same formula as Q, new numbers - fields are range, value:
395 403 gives 142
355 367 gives 141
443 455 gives 139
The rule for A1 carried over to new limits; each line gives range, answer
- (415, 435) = 152.1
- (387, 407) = 145.4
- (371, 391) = 142.4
